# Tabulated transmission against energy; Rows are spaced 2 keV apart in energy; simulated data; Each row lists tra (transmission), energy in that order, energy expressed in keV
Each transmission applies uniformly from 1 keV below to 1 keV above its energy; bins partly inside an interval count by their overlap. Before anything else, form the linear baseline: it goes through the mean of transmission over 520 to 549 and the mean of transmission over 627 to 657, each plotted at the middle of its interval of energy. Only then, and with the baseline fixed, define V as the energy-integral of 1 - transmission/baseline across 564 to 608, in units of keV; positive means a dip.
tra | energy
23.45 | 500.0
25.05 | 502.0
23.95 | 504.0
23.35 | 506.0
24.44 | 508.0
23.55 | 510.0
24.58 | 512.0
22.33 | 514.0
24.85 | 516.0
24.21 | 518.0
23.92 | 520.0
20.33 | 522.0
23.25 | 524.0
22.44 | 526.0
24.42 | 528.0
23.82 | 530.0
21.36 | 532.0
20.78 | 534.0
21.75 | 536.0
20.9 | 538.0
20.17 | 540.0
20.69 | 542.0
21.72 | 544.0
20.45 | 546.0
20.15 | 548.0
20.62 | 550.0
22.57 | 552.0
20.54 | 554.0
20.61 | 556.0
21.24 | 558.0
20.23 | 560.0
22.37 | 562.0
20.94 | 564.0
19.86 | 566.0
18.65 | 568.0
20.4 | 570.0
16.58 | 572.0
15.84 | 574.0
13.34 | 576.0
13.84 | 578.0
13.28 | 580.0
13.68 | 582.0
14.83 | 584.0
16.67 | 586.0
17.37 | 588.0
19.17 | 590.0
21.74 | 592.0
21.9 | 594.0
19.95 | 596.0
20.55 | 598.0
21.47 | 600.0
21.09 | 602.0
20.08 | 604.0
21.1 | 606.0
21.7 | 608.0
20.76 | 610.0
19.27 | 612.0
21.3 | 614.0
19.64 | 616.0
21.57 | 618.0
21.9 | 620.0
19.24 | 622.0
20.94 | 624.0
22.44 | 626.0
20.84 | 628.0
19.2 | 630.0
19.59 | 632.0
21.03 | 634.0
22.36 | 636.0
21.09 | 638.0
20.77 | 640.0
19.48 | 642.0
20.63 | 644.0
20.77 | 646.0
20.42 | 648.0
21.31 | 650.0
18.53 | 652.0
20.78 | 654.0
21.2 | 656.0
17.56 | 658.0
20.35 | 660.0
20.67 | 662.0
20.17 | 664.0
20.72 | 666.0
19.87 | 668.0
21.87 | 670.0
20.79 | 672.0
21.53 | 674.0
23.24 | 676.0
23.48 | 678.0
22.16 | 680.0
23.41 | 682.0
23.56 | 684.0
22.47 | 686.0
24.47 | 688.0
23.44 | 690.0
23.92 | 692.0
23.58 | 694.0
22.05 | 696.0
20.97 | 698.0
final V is 5.85 keV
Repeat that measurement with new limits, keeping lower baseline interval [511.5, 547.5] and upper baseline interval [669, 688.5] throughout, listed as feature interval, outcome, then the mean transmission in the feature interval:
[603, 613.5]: 0.9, 20.6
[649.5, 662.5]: 1.5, 20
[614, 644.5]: 2.4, 20.7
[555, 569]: 1.1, 20.6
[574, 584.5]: 4.0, 13.9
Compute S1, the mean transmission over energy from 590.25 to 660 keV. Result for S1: 20.6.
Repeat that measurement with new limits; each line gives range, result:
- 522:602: 19.8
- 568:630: 19.1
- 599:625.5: 20.8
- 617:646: 20.8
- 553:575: 19.8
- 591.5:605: 20.9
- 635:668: 20.4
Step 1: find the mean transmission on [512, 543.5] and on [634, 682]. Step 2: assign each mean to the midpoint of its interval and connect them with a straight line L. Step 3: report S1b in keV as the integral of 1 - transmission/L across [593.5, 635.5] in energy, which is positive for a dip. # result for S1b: 1.3 keV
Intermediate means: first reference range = 22.4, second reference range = 20.9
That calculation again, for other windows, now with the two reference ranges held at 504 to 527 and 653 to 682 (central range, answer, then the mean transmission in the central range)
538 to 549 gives 1.1 keV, 20.7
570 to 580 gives 3.2 keV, 15.3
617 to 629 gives 0.3 keV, 21.2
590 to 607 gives 1.0 keV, 20.9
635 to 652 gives 0.6 keV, 20.7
